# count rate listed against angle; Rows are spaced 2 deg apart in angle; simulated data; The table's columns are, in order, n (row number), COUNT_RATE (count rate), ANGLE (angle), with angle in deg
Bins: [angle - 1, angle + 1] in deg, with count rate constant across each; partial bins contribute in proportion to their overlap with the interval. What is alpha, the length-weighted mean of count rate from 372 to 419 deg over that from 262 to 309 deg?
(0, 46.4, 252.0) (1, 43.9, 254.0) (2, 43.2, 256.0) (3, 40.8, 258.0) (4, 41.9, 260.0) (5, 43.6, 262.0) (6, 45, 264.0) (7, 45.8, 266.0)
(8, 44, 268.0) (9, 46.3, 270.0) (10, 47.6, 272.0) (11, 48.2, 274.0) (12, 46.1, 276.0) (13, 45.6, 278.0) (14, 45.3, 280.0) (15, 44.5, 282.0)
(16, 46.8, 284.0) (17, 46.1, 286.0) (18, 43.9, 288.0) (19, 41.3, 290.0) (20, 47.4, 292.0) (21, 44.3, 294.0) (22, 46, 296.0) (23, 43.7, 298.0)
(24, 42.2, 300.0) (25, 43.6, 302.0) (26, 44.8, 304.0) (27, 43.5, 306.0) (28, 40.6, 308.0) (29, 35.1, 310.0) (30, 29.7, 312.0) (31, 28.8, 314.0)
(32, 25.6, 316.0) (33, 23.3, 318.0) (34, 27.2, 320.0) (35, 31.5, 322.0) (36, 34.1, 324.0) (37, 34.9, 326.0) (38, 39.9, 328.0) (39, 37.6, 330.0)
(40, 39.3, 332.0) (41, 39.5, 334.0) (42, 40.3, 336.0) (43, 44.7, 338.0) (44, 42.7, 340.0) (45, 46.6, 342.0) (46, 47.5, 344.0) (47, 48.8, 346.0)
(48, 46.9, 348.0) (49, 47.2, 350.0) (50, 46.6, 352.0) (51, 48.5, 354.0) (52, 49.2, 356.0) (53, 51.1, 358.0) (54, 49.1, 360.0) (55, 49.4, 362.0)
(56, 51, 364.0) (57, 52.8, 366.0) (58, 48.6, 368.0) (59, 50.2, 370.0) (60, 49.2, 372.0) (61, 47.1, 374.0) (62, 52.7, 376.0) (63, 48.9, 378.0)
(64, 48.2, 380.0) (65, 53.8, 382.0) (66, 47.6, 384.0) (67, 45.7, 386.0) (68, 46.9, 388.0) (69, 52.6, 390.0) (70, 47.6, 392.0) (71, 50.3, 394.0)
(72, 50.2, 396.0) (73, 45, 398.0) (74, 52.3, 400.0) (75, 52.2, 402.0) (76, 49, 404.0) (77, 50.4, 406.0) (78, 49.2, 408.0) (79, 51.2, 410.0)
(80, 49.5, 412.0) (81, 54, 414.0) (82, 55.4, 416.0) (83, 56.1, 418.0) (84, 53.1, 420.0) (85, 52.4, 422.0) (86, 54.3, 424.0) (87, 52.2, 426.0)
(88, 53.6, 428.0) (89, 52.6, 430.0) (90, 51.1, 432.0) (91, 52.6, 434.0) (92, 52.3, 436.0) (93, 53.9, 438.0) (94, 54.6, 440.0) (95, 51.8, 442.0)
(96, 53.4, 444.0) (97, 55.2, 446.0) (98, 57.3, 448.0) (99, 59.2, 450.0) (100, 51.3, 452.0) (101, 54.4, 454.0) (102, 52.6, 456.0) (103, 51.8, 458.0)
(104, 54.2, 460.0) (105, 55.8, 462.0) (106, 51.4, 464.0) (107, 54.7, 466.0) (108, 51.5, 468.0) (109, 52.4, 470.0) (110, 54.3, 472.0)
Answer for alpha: 1.12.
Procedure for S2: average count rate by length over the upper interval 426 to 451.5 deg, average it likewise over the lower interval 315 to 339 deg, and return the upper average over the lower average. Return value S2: 1.55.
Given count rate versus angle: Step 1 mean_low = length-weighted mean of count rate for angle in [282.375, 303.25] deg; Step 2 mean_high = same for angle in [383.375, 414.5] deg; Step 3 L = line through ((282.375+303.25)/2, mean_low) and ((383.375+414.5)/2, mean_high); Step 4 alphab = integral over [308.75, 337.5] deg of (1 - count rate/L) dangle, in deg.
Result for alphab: 7.8 deg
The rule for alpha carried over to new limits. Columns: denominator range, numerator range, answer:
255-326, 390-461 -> 1.28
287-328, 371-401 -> 1.31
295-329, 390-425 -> 1.42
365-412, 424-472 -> 1.08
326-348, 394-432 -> 1.22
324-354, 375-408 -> 1.16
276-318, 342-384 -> 1.20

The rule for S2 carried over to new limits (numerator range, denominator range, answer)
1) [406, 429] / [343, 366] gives 1.08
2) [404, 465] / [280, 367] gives 1.26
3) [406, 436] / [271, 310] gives 1.18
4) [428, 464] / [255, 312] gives 1.22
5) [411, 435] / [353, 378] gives 1.06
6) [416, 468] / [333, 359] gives 1.16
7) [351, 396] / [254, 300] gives 1.10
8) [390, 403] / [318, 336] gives 1.42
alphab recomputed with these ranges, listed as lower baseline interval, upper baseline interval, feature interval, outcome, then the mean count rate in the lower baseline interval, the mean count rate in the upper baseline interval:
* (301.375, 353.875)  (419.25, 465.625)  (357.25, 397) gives -3.9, 39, 53.5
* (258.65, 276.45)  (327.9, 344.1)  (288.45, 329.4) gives 5.5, 45.3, 41.8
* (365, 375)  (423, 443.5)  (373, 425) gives 0.5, 49.6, 52.9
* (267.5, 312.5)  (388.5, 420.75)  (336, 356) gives 0.4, 43.9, 51.1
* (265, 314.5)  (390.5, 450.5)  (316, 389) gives 5.2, 43.4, 52.3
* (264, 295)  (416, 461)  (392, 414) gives 0.8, 45.5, 53.7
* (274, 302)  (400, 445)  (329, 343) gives 1.8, 44.9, 52.5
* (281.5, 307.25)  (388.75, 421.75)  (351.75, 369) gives -0.5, 44.4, 51.1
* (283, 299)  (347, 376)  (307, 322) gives 5.2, 44.9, 49.2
